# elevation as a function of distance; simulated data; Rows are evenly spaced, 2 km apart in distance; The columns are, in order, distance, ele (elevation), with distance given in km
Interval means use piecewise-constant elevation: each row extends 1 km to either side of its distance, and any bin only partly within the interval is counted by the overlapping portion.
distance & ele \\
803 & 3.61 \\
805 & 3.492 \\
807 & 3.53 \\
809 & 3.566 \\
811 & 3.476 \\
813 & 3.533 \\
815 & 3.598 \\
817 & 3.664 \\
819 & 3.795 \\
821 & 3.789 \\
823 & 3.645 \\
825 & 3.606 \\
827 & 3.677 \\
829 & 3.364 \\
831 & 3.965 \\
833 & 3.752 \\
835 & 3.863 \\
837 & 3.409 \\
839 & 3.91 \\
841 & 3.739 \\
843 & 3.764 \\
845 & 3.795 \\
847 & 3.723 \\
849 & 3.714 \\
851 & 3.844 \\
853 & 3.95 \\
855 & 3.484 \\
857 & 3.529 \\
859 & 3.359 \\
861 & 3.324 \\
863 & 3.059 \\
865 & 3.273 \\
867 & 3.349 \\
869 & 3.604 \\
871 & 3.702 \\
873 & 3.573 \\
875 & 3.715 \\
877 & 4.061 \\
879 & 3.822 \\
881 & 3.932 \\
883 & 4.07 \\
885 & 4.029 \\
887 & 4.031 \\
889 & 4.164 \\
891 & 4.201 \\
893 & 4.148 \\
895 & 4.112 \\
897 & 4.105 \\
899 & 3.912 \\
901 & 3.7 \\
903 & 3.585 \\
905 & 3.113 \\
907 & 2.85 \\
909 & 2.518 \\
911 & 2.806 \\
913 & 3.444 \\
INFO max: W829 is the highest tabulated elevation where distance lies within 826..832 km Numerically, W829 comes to 3.965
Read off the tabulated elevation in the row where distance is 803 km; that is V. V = 3.61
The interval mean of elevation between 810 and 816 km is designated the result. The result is 3.54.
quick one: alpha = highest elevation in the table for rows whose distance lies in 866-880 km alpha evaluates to 4.061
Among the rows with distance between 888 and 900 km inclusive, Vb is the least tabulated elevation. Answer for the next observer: 3.912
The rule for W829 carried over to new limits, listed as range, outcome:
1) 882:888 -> 4.07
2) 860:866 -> 3.324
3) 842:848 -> 3.795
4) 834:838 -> 3.863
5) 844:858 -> 3.95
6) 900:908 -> 3.7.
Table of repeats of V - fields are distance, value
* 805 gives 3.492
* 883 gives 4.07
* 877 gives 4.061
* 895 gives 4.112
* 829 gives 3.364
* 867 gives 3.349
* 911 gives 2.806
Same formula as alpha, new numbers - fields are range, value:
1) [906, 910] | 2.85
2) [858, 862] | 3.359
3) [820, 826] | 3.789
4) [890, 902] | 4.201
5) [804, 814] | 3.566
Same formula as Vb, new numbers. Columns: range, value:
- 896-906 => 3.113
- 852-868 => 3.059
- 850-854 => 3.844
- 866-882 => 3.349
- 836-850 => 3.409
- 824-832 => 3.364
